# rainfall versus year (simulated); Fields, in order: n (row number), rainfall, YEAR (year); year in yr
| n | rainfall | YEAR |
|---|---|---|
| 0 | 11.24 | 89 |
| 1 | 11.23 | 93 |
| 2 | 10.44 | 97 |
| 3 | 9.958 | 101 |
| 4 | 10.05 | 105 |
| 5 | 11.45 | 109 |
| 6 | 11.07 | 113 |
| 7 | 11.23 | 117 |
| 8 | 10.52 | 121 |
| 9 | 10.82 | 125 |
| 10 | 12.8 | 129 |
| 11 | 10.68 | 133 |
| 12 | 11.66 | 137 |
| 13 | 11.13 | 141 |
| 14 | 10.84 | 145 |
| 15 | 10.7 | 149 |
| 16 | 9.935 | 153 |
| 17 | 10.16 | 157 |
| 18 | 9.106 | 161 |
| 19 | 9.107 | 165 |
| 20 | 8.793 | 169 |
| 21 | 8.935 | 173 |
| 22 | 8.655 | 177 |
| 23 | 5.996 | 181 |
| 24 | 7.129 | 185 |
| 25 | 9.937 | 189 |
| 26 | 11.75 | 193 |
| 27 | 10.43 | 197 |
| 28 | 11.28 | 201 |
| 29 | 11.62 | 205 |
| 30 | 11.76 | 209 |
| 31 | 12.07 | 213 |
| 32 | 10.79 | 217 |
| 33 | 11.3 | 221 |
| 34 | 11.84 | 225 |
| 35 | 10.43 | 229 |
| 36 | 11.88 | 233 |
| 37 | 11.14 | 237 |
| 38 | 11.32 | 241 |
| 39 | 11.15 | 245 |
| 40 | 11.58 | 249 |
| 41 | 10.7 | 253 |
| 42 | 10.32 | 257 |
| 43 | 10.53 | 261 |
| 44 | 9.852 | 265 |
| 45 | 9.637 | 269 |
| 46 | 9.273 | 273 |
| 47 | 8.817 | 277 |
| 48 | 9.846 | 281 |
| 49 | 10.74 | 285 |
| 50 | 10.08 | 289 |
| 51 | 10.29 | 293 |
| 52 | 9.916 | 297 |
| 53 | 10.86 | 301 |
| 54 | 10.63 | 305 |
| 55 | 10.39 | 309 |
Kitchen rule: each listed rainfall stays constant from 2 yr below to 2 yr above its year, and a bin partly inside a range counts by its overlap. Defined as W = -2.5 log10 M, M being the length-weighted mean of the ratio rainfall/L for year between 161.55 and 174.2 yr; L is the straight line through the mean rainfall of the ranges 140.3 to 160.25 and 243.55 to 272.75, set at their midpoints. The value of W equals 0.16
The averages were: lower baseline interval 10.4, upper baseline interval 10.5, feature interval 8.96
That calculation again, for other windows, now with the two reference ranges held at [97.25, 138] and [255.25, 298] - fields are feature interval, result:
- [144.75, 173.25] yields 0.11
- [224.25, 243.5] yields -0.11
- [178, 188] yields 0.43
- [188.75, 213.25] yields -0.09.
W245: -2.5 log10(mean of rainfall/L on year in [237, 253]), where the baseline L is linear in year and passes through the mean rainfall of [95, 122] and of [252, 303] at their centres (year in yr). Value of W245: -0.11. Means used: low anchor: 10.7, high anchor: 10.1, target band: 11.2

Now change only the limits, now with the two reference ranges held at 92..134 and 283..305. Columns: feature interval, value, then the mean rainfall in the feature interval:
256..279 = 0.082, 9.71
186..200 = 0.021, 10.5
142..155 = 0.029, 10.5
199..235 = -0.080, 11.4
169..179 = 0.218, 8.79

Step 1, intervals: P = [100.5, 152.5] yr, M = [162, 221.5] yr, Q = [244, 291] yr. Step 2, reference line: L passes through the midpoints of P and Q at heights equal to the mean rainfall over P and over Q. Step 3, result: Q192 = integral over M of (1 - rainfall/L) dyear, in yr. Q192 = 3.8 yr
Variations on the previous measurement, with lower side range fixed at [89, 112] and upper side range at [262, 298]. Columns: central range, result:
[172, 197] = 3.5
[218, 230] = -1.3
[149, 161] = 0.5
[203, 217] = -2.1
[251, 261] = -0.6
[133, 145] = -0.8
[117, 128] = -0.4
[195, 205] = -0.8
